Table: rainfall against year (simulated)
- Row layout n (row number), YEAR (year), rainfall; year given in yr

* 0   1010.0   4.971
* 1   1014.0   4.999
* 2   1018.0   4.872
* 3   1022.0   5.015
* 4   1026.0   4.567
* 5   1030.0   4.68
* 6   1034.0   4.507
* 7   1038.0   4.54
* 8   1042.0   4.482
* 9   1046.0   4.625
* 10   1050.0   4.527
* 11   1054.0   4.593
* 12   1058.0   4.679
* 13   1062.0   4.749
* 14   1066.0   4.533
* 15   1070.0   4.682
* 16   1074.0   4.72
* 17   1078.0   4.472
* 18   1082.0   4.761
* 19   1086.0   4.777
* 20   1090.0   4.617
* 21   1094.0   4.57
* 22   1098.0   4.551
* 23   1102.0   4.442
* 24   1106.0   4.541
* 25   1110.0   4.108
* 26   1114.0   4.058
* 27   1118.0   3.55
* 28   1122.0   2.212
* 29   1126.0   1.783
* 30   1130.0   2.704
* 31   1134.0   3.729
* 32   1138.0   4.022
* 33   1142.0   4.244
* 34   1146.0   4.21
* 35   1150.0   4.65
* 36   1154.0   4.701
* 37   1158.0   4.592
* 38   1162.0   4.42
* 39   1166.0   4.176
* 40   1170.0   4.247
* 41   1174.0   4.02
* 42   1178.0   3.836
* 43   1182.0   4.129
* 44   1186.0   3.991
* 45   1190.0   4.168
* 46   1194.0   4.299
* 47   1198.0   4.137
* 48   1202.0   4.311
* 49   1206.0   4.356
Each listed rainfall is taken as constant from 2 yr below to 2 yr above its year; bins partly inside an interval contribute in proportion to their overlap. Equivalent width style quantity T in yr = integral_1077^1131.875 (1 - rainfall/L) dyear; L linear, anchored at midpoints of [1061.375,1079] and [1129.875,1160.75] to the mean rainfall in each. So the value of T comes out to 6.4 yr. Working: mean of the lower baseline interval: 4.63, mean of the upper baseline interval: 4.2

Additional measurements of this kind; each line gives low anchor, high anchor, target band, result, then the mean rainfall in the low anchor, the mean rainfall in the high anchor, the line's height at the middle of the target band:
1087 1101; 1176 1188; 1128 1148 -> 2.3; 4.58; 3.99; 4.28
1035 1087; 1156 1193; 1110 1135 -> 7.5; 4.62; 4.18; 4.38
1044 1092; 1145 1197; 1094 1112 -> 0.3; 4.64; 4.26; 4.51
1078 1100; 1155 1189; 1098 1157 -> 8.1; 4.64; 4.19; 4.43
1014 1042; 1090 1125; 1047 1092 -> -3.4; 4.7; 3.98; 4.32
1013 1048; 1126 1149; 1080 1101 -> -2.8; 4.69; 3.65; 4.1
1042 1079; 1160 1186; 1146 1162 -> -1.4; 4.62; 4.13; 4.21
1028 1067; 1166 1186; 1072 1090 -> -0.9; 4.59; 4.06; 4.45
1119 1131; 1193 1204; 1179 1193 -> -0.6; 2.3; 4.24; 3.91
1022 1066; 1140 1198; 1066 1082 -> -0.4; 4.61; 4.26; 4.53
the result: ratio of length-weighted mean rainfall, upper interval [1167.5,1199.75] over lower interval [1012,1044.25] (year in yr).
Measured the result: 0.87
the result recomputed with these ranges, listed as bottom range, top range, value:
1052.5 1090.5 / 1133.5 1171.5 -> 0.93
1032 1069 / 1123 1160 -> 0.83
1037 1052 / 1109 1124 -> 0.76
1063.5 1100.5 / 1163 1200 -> 0.89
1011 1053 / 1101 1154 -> 0.80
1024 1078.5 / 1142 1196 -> 0.93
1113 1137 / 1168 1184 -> 1.35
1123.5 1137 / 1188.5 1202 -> 1.50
